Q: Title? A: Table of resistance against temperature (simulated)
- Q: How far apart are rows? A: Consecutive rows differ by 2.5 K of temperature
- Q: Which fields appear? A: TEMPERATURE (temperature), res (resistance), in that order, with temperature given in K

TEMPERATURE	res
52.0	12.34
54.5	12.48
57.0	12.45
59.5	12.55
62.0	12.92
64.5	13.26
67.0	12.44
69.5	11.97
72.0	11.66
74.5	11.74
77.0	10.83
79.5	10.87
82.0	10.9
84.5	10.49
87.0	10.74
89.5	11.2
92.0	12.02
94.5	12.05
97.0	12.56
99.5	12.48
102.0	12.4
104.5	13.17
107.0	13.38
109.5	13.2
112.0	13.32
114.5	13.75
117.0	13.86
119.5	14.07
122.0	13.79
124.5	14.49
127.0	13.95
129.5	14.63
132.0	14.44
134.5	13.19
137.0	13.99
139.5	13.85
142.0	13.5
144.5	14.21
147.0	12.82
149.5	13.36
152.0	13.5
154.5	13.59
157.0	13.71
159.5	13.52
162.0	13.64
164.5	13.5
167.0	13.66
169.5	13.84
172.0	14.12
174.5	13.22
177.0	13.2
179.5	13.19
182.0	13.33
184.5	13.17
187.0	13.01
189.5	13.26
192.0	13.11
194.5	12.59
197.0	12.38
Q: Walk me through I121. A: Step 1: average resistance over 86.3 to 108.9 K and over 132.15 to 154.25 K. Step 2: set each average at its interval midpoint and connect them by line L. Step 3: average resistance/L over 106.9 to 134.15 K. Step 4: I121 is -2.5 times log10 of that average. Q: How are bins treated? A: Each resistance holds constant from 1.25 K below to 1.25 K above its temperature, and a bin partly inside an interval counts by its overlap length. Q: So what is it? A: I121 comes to -0.08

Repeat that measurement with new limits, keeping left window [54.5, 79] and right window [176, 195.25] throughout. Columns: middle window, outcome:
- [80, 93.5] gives 0.12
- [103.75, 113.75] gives -0.07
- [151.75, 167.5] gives -0.06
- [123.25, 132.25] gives -0.14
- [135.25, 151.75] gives -0.07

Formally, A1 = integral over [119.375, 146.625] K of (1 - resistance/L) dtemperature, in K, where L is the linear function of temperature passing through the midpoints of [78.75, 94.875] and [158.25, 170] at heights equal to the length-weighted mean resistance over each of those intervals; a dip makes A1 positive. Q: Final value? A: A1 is -2.9 K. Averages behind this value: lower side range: 11.1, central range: 14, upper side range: 13.6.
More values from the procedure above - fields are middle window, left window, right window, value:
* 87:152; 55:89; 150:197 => -4.05 K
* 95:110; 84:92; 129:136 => -1.00 K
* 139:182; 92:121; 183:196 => -1.66 K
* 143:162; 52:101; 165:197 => -0.94 K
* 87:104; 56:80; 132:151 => 0.82 K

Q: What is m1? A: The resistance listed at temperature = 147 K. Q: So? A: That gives 12.82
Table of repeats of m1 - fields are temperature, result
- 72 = 11.66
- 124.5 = 14.49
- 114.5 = 13.75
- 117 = 13.86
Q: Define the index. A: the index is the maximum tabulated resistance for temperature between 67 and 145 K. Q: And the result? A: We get 14.63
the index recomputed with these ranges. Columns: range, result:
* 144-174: 14.21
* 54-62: 12.92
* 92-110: 13.38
